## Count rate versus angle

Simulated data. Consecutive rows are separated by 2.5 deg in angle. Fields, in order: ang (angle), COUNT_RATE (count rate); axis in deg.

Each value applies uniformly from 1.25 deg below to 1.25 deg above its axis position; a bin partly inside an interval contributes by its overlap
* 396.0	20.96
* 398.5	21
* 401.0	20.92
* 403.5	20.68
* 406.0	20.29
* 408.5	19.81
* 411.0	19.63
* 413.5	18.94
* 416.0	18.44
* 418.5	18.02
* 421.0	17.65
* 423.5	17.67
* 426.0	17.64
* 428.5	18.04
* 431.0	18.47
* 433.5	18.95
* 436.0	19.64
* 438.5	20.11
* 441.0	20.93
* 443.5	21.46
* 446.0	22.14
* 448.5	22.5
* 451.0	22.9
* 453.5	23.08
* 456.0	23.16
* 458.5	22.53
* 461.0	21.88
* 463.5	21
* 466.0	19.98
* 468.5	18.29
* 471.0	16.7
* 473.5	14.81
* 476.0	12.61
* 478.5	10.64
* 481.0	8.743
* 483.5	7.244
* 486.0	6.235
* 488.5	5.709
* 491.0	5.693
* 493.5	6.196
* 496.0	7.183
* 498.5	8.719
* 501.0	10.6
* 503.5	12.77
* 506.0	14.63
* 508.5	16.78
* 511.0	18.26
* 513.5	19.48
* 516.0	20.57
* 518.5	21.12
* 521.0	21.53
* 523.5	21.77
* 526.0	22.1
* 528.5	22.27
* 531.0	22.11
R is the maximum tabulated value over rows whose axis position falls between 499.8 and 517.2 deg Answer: 20.57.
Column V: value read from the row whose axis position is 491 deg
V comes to 5.693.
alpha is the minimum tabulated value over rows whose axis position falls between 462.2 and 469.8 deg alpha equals 18.29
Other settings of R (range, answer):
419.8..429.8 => 18.04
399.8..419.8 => 20.92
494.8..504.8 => 12.77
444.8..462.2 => 23.16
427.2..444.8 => 21.46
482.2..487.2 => 7.244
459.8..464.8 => 21.88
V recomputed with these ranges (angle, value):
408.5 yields 19.81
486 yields 6.235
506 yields 14.63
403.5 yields 20.68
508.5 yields 16.78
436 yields 19.64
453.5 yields 23.08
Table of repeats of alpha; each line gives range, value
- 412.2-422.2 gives 17.65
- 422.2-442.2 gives 17.64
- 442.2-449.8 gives 21.46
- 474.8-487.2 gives 6.235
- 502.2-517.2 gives 12.77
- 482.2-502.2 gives 5.693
